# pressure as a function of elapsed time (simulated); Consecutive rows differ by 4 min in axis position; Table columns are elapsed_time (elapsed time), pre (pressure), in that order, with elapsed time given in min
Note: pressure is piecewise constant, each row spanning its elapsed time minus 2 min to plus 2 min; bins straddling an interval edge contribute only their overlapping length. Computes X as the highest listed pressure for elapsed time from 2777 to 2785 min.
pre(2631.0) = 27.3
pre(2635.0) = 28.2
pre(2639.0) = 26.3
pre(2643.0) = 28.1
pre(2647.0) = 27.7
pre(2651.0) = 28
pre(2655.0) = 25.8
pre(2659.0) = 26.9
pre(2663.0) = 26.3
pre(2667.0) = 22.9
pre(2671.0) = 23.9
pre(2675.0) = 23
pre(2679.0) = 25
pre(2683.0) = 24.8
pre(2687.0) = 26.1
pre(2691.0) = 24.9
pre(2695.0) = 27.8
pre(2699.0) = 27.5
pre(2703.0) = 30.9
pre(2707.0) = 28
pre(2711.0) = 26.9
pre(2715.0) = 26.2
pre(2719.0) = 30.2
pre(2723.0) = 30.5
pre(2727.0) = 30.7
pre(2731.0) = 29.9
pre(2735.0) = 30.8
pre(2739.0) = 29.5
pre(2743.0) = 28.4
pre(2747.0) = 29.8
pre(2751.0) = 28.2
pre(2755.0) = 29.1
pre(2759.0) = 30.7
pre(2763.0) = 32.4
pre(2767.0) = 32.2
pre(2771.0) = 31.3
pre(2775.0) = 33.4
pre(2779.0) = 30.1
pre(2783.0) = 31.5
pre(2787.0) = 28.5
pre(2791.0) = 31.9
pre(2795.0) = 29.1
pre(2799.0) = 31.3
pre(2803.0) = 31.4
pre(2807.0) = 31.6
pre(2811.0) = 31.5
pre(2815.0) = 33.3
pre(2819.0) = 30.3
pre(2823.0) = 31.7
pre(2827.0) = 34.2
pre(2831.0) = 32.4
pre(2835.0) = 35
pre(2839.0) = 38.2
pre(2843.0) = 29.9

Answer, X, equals 31.5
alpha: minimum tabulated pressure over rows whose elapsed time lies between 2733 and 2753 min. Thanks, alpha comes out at 28.2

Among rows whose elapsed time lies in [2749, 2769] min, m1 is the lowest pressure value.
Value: 28.2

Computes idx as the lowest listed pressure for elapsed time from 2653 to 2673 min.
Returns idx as 22.9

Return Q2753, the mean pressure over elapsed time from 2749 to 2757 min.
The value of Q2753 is 28.6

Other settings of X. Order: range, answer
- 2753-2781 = 33.4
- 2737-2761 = 30.7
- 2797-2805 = 31.4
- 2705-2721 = 30.2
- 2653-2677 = 26.9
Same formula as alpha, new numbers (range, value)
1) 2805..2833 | 30.3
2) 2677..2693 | 24.8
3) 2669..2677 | 23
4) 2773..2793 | 28.5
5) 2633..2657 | 25.8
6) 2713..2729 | 26.2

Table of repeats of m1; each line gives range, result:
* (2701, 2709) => 28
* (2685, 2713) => 24.9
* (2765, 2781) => 30.1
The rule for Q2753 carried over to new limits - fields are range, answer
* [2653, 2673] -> 25.2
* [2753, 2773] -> 31.1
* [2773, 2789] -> 30.9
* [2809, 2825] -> 31.7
